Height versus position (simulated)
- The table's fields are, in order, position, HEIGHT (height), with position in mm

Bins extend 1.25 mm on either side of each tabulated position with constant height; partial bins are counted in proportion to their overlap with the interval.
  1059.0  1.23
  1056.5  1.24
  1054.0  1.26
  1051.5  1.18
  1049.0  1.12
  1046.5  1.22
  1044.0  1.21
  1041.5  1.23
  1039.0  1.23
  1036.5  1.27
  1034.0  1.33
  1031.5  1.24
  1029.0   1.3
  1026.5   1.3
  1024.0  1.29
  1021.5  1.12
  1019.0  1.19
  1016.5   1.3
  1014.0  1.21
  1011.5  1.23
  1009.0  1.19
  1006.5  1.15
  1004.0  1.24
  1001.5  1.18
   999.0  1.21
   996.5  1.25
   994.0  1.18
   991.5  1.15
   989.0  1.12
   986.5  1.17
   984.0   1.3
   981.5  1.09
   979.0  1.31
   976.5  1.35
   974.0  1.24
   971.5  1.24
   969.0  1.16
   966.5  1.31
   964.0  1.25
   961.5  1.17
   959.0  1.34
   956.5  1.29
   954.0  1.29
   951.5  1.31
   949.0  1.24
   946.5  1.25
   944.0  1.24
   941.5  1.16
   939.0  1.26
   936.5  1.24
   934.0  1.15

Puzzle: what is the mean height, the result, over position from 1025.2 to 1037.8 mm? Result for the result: 1.29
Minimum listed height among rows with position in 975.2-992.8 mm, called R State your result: 1.09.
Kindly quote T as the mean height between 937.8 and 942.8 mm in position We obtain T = 1.21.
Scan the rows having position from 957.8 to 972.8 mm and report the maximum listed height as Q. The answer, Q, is 1.34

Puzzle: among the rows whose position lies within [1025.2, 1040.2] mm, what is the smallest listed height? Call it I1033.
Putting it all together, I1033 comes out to 1.23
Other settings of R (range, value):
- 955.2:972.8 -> 1.16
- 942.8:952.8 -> 1.24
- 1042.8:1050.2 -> 1.12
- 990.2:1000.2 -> 1.15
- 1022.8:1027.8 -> 1.29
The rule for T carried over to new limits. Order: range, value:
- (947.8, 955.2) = 1.28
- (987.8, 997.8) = 1.18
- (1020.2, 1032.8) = 1.25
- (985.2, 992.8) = 1.15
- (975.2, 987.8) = 1.24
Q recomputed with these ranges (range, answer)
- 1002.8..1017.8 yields 1.3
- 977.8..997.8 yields 1.31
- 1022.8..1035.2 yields 1.33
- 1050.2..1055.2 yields 1.26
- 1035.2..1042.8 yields 1.27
